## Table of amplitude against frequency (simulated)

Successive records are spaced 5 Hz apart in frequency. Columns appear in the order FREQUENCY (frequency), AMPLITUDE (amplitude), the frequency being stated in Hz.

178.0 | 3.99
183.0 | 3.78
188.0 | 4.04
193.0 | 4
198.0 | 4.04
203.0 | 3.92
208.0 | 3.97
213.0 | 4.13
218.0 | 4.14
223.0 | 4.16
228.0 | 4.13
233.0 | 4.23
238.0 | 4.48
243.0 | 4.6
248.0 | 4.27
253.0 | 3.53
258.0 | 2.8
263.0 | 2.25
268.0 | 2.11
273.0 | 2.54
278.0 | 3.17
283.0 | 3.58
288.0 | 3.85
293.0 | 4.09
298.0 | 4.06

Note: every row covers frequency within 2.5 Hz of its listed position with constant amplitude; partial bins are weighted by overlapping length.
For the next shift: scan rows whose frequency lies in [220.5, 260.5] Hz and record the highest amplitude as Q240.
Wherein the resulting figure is 4.6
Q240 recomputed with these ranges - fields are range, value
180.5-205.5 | 4.04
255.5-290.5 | 3.85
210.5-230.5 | 4.16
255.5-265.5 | 2.8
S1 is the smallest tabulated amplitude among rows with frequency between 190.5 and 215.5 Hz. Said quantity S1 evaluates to 3.92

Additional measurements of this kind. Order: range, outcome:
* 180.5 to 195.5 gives 3.78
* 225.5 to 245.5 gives 4.13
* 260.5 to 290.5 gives 2.11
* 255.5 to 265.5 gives 2.25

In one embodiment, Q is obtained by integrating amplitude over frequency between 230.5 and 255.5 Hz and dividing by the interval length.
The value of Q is 4.22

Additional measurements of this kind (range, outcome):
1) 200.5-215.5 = 4.01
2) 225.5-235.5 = 4.18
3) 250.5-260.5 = 3.17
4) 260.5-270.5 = 2.18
